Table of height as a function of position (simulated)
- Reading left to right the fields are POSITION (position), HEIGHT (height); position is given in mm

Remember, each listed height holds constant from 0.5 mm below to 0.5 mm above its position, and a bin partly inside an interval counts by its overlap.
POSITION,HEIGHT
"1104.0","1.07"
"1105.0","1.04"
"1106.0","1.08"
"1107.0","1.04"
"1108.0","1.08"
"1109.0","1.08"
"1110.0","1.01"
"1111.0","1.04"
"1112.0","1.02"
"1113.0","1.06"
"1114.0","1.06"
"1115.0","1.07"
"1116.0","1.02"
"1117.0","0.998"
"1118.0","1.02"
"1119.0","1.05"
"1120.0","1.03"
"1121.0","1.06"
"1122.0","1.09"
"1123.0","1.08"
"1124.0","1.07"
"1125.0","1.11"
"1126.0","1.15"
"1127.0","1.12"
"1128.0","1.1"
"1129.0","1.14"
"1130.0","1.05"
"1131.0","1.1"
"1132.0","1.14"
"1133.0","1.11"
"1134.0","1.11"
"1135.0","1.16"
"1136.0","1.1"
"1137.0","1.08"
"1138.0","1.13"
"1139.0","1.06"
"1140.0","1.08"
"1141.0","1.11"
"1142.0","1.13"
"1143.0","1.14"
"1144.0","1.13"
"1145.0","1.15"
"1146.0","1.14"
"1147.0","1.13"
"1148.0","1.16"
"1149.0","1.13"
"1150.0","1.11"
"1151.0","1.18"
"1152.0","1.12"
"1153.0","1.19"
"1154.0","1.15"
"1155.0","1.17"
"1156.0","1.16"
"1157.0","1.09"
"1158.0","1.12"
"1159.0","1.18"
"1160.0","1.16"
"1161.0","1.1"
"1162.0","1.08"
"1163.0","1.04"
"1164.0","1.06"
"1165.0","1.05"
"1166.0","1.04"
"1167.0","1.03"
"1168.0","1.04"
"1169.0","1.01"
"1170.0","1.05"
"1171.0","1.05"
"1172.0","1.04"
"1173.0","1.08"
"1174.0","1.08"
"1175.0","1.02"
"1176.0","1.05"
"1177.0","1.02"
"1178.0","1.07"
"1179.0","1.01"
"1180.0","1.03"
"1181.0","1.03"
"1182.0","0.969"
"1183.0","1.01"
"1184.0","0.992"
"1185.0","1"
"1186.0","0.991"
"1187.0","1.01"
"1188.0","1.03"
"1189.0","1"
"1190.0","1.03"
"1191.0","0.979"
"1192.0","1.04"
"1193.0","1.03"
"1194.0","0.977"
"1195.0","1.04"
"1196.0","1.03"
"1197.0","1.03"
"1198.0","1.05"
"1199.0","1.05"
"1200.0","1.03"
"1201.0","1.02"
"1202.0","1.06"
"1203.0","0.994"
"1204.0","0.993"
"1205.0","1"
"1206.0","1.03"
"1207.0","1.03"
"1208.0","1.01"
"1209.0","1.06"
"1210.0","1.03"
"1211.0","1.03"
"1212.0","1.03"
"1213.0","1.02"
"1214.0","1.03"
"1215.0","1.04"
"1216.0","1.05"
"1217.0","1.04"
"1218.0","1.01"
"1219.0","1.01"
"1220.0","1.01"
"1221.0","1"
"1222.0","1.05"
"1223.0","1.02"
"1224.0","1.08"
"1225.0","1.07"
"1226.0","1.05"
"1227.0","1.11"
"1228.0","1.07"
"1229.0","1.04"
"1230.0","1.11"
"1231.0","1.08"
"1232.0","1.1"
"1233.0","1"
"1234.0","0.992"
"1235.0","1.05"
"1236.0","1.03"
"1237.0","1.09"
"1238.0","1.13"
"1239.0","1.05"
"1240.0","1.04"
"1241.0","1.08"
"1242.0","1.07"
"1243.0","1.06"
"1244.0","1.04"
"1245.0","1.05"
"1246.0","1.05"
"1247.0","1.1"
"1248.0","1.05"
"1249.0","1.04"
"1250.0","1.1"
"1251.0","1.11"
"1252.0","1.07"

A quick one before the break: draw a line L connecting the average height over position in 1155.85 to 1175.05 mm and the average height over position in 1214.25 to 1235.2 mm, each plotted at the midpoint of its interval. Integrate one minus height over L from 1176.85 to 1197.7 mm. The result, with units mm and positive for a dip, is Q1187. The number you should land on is 0.9 mm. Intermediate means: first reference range 1.07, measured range 1.02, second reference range 1.05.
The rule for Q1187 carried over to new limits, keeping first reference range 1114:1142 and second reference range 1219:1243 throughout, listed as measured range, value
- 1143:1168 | -0.9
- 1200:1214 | 0.5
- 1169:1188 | 0.8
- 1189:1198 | 0.4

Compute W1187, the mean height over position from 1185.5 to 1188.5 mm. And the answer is 1.01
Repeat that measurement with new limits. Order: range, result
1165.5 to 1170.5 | 1.03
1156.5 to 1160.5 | 1.14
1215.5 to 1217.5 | 1.04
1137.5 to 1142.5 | 1.1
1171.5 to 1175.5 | 1.06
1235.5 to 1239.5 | 1.07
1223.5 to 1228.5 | 1.08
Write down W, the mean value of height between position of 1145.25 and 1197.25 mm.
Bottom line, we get 1.06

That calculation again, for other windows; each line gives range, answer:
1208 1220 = 1.03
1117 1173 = 1.1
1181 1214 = 1.02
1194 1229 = 1.03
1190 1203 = 1.03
